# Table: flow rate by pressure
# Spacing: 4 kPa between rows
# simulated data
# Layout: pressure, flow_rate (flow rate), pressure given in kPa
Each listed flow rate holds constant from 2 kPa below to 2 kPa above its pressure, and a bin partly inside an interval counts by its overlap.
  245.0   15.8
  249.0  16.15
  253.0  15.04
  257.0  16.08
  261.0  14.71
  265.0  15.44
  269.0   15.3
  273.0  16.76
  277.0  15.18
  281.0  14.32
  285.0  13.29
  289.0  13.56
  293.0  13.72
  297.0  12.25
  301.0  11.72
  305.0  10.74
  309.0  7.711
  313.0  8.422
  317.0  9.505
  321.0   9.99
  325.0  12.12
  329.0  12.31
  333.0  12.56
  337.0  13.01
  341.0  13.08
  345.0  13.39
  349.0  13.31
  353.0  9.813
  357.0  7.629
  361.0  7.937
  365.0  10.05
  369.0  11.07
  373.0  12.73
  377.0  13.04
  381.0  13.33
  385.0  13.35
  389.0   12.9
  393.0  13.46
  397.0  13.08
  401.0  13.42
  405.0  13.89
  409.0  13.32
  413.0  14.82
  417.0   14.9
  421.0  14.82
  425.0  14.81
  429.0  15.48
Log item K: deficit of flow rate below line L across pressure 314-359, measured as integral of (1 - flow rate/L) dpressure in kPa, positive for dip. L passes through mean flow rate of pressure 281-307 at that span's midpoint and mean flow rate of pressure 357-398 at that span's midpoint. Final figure 3.0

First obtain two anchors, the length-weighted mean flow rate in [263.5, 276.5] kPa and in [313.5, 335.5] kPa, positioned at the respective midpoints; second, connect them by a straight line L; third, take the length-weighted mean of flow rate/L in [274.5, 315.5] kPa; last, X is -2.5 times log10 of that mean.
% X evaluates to 0.14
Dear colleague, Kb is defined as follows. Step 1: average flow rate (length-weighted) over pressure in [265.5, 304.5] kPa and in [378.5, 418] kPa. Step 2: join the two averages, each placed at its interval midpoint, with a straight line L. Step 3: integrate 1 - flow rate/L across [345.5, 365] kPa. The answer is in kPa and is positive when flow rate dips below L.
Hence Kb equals 5.3 kPa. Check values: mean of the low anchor 13.9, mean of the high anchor 13.6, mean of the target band 10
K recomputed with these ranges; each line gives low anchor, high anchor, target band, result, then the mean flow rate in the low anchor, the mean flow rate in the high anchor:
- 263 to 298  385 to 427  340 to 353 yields 1.3 kPa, 14.5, 13.9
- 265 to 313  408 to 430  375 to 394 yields 1.4 kPa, 13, 14.7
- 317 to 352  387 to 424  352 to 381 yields 5.5 kPa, 12.2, 13.9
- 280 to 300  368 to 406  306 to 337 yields 6.2 kPa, 13.3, 13.1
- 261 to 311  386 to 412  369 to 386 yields 0.7 kPa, 13.4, 13.4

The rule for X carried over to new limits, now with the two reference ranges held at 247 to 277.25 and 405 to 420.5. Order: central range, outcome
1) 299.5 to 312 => 0.47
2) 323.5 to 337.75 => 0.20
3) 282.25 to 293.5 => 0.14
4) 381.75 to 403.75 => 0.10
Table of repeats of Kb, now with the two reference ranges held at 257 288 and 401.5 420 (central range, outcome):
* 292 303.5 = 1.9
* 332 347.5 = 1.7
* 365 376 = 2.1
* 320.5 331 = 2.2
